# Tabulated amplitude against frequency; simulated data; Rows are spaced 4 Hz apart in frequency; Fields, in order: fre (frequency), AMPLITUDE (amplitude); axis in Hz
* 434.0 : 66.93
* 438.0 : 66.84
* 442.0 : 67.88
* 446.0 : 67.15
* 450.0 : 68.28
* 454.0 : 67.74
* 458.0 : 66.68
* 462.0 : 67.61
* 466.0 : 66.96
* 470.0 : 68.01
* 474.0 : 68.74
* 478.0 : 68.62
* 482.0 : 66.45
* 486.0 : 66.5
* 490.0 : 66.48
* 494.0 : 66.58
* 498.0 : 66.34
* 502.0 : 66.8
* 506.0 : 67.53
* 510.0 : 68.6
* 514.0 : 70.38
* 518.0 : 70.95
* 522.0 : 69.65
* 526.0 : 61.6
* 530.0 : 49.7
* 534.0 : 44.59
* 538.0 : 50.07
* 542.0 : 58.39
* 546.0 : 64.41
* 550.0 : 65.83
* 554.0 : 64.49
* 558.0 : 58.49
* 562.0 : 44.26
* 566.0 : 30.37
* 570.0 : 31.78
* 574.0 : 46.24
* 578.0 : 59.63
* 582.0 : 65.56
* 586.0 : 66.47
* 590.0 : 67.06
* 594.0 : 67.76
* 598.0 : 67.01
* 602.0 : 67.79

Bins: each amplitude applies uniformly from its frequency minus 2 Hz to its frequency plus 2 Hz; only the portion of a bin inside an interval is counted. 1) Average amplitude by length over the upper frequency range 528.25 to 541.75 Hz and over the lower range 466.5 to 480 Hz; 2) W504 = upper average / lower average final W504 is 0.72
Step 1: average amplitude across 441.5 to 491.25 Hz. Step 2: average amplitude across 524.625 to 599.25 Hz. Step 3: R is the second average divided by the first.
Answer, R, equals 0.83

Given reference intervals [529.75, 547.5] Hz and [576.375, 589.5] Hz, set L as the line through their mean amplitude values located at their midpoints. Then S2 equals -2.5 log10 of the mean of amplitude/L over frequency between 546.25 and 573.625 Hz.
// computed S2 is 0.16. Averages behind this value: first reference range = 53.5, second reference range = 64.4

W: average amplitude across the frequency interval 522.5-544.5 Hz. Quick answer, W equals 54.3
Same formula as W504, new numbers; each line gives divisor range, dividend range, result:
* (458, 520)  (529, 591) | 0.80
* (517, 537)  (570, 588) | 0.97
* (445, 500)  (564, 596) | 0.81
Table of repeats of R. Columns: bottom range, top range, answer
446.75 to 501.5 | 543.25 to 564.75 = 0.87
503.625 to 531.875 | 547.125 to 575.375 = 0.75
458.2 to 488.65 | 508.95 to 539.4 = 0.90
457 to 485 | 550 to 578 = 0.72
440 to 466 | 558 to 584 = 0.70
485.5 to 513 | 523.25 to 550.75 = 0.84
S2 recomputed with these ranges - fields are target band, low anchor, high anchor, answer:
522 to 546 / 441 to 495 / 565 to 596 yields 0.094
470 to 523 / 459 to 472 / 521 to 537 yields -0.112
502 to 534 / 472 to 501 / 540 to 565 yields -0.023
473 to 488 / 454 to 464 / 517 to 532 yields -0.029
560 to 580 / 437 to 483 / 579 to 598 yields 0.488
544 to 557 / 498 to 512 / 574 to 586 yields -0.020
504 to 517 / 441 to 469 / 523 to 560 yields -0.129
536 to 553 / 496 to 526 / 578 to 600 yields 0.125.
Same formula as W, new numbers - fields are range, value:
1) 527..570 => 52.3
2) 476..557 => 63.6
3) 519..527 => 66.8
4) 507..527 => 68.5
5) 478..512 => 67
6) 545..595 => 55.9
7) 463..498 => 67.2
